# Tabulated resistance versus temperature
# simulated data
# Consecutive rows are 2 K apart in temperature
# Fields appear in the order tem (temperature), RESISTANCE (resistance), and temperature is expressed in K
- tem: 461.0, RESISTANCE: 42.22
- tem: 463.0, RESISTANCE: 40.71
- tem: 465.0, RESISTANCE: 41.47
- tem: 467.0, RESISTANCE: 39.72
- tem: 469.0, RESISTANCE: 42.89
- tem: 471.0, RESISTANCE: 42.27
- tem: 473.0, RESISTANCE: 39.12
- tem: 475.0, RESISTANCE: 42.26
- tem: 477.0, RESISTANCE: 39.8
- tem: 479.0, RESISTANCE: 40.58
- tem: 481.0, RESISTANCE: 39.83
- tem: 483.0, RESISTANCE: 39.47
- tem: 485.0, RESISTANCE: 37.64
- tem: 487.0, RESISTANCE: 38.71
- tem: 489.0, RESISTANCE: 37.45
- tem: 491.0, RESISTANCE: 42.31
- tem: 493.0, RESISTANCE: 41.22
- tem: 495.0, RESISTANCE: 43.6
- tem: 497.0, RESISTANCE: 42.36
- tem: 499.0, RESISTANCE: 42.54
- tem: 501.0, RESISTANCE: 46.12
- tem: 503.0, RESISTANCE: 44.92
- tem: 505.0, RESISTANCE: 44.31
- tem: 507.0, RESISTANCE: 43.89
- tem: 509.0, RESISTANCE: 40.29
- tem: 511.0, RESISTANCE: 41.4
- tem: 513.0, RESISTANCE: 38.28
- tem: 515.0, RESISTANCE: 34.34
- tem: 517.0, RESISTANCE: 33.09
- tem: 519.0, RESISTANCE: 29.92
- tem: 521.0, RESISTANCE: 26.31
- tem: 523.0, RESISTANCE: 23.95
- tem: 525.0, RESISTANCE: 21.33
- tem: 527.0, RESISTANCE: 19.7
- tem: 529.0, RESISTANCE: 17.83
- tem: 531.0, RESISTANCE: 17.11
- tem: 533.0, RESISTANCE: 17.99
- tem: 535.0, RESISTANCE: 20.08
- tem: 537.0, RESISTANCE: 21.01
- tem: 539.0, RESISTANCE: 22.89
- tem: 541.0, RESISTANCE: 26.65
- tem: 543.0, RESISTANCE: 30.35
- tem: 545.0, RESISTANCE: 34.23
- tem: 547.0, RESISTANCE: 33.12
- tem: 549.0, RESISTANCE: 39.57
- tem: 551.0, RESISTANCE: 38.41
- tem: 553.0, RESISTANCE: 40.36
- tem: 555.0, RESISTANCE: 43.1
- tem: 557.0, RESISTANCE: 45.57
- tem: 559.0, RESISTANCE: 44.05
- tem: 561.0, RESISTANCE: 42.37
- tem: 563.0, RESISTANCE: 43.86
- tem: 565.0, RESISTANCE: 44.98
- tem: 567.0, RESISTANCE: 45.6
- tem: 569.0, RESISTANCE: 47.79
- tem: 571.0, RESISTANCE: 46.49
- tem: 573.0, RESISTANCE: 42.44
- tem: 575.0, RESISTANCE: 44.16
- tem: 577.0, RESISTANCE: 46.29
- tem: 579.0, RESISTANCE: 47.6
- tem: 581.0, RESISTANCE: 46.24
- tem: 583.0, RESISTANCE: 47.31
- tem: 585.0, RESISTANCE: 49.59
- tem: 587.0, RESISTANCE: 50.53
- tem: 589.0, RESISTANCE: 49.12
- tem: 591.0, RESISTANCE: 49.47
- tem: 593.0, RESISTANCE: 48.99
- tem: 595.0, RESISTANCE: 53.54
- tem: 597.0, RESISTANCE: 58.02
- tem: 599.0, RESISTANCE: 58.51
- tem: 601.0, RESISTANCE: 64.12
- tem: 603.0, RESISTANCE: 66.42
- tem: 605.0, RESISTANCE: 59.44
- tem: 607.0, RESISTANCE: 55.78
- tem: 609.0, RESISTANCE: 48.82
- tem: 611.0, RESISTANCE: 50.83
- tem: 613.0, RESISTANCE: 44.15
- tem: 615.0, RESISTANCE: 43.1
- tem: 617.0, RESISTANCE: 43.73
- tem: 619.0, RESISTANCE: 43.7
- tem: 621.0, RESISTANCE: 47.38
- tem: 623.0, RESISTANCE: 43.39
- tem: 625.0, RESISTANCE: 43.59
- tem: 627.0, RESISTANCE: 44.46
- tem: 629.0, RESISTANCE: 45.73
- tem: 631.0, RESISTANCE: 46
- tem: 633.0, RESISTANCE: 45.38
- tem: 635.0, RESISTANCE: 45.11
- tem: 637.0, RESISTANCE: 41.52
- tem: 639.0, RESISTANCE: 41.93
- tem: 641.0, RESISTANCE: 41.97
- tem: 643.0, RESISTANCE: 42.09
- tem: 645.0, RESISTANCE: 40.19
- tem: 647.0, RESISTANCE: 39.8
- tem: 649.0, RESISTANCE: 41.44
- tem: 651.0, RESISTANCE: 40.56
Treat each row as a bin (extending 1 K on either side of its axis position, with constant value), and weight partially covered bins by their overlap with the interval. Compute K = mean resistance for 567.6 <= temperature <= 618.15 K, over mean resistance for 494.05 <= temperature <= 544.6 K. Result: 1.6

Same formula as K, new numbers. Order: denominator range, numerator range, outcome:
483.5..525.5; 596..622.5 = 1.38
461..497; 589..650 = 1.18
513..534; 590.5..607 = 2.31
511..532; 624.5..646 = 1.61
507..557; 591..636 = 1.65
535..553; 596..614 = 1.83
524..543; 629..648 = 2.04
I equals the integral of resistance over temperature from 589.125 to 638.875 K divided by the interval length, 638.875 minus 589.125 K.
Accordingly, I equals 49.5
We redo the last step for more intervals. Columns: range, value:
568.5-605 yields 51.2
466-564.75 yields 36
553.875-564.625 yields 43.8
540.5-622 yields 46.6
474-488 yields 39.8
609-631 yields 45.2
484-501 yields 41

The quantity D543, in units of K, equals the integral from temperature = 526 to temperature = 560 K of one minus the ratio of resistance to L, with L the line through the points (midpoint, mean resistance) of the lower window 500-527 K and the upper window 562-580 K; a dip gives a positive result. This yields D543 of 9.06 K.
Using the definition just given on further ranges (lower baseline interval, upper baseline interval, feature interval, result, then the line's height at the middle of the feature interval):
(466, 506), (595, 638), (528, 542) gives 7.5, 44.4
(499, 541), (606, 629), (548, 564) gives -2.6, 36.3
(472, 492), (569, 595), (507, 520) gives 1.7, 42.2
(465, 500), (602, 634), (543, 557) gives 2.0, 44.5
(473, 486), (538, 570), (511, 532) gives 6.6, 39.3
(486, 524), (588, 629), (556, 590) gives 0.3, 46.6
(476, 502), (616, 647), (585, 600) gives -3.3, 42.9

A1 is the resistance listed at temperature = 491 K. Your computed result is 42.31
